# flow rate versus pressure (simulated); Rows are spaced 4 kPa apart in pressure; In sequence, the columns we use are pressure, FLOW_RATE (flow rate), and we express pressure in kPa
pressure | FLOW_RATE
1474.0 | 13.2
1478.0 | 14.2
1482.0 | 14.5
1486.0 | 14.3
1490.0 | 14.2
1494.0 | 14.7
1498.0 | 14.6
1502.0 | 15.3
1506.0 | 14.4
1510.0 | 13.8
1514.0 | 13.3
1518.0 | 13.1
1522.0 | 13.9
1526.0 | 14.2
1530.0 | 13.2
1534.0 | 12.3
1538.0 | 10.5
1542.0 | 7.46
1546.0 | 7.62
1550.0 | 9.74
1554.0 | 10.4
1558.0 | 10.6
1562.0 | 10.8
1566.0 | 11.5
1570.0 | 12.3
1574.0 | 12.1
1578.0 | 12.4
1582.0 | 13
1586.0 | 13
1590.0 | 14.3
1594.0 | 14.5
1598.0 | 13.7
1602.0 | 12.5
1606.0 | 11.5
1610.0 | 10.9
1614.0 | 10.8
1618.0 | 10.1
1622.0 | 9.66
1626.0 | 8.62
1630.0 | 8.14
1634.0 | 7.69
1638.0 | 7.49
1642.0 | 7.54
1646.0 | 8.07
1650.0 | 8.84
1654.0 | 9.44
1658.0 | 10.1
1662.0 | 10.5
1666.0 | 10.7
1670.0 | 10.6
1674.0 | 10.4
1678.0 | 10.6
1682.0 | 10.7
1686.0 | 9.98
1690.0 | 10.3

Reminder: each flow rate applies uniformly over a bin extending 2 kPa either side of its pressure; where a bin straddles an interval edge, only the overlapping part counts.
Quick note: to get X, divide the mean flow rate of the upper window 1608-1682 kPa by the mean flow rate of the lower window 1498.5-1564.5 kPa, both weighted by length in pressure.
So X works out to 0.79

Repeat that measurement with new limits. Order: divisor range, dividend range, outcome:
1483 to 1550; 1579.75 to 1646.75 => 0.83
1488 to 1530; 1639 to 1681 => 0.68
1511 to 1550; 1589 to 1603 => 1.18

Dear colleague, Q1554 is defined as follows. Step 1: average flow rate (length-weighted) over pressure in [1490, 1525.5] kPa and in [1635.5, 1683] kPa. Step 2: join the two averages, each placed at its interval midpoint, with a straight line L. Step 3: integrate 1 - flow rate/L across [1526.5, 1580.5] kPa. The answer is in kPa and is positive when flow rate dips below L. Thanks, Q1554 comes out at 7.5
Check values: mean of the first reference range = 14.1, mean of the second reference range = 9.54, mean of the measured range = 11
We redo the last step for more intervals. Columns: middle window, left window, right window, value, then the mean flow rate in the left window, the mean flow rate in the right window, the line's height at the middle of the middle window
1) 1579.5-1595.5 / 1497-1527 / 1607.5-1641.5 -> -4.31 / 14.1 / 9.14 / 10.8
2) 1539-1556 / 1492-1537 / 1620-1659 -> 4.79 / 13.8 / 8.52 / 12.4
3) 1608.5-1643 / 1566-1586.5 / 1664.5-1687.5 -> 7.46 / 12.4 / 10.5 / 11.5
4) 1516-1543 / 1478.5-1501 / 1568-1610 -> 3.06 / 14.5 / 12.8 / 13.8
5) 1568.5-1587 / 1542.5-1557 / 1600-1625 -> -4.93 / 9.16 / 10.8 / 9.9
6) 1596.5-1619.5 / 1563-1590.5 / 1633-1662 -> -1.62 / 12.5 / 8.62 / 10.8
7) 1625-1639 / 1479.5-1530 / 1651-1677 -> 3.88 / 14.2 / 10.2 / 11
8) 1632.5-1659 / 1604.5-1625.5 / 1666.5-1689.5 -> 5.18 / 10.4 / 10.5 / 10.4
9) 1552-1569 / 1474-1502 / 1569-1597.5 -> 3.20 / 14.4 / 13.1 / 13.4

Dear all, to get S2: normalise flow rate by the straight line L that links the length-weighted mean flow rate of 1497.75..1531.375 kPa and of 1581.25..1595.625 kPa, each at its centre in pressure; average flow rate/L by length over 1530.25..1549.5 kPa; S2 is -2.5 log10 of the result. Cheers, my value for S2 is 0.375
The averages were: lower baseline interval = 14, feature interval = 9.83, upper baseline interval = 13.7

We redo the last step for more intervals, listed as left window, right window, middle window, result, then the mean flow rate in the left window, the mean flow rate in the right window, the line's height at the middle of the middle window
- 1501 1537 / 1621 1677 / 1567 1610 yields -0.145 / 13.6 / 9.14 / 11.2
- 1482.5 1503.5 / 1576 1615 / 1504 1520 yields 0.047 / 14.6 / 12.7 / 14.2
